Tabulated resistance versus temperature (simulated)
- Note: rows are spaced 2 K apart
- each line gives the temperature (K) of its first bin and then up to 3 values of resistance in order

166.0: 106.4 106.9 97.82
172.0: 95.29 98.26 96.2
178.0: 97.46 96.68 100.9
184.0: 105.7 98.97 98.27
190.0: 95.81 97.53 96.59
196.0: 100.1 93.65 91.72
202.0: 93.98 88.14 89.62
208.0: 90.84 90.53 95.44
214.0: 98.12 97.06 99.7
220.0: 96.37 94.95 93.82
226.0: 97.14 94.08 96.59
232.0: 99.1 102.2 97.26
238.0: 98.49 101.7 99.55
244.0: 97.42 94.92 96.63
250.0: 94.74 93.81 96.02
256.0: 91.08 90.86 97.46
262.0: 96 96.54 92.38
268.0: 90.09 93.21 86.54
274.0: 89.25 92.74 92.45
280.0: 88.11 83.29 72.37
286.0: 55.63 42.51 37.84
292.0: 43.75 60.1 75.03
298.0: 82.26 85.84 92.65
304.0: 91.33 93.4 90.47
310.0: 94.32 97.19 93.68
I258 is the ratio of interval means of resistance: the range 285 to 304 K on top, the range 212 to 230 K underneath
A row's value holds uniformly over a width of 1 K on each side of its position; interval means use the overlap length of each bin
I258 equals 0.68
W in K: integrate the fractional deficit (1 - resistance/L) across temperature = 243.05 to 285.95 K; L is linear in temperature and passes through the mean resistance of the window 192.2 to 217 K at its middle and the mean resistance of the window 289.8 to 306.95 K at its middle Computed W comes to -4.6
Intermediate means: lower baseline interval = 93.9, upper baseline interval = 75.2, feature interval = 90.9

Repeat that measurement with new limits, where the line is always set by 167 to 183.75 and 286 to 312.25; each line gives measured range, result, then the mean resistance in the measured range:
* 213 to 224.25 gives -0.80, 96.9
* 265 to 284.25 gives -2.25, 88.7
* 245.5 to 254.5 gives -1.17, 95.2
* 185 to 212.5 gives 0.01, 94.4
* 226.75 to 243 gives -2.12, 98.6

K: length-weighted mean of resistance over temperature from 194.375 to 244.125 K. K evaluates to 95.9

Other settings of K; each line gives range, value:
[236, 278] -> 94.5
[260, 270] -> 94.1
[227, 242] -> 98.6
